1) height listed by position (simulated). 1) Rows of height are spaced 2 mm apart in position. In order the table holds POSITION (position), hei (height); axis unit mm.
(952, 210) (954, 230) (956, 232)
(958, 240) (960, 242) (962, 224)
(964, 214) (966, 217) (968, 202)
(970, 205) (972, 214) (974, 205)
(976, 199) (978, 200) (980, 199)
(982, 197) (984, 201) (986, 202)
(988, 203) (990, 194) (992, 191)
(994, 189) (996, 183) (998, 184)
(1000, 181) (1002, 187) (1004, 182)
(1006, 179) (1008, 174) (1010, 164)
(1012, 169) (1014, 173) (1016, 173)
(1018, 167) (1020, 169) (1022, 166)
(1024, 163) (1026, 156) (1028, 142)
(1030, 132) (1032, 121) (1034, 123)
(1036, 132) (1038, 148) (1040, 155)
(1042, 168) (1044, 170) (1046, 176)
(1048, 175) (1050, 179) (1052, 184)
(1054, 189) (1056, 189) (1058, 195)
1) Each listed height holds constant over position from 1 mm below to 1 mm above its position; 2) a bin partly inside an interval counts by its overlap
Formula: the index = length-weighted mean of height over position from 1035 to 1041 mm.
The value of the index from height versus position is 145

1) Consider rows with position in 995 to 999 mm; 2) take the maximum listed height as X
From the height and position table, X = 184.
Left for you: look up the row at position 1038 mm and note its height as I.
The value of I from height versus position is 148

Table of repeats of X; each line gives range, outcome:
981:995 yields 203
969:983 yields 214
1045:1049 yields 176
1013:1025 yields 173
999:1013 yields 187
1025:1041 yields 156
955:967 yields 242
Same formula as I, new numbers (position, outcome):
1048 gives 175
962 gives 224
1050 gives 179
